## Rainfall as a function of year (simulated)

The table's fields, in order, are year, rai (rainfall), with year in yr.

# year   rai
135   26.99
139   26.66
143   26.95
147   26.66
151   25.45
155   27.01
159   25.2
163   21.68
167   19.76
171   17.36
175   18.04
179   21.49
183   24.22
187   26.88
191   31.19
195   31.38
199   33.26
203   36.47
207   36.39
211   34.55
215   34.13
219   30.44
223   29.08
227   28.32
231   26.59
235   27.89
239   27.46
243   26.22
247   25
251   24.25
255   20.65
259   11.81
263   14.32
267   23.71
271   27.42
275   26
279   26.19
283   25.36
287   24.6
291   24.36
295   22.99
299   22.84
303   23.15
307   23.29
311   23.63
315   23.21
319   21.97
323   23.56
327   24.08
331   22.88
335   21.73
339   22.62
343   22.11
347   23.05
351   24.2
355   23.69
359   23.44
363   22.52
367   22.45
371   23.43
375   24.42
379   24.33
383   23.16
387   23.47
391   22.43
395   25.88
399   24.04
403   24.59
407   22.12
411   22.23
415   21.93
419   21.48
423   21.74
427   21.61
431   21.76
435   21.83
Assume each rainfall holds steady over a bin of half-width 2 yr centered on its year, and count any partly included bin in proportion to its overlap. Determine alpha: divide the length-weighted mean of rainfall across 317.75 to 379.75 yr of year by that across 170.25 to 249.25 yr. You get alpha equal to 0.8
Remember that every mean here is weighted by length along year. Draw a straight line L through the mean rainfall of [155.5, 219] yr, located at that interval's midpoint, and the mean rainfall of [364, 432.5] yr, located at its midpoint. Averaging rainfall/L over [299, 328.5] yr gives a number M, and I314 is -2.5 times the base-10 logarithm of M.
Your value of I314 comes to 0.07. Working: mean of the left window 27.5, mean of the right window 23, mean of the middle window 23.2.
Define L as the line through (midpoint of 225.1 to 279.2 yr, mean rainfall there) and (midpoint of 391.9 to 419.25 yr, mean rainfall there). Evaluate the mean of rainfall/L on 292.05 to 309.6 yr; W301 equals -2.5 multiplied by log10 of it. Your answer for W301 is 0.03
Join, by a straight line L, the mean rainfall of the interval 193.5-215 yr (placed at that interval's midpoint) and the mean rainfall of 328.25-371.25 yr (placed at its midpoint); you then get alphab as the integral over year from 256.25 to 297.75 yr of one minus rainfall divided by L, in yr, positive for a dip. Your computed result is 8.6 yr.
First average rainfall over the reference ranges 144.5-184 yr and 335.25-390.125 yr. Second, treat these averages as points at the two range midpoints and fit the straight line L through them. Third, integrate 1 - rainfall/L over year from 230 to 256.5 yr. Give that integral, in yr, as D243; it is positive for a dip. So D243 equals -3.0 yr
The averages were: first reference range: 22.7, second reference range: 23.2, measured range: 25.5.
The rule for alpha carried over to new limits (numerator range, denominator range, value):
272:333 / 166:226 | 0.84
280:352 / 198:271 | 0.86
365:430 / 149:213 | 0.86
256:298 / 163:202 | 0.91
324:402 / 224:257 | 0.90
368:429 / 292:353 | 1.00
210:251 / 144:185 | 1.25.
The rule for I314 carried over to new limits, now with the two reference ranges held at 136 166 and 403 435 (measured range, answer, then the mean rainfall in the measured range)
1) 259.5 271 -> 0.22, 19.5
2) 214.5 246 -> -0.16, 28.4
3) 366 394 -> -0.05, 23.5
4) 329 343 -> 0.03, 22.4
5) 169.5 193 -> 0.08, 23.3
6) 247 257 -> 0.06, 23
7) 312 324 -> 0.02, 22.9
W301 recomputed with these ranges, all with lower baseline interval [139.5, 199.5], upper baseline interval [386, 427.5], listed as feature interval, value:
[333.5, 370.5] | 0.022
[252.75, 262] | 0.432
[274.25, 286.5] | -0.074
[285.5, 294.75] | -0.013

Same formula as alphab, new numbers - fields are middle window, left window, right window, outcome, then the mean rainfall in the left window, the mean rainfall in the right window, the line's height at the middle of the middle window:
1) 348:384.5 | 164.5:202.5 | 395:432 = -0.6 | 25.3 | 22.6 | 23.1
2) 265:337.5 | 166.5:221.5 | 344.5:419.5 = 4.6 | 28.5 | 23.3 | 25.6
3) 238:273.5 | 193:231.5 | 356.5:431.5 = 9.3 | 32.3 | 23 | 30.1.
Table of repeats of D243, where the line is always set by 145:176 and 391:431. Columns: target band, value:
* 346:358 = -0.5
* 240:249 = -1.2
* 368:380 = -0.6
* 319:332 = -0.3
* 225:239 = -2.9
